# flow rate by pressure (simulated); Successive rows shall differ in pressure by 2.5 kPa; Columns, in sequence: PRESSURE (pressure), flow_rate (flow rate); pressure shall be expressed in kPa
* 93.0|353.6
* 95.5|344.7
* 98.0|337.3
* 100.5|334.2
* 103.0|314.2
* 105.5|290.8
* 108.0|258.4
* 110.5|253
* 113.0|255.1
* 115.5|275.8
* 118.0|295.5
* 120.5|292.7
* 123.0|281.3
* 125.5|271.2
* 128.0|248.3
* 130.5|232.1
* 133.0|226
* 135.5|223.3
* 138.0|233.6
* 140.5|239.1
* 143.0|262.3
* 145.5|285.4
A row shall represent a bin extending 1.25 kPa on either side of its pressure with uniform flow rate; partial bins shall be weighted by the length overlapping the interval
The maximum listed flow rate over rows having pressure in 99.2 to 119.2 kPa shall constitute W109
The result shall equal 334.2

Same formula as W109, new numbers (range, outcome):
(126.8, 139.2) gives 248.3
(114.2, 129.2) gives 295.5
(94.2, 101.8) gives 344.7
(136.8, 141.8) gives 239.1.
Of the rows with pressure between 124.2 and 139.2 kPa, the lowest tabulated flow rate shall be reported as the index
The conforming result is 223.3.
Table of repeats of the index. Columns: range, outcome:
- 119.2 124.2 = 281.3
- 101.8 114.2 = 253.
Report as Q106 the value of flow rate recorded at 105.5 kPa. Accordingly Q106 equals 290.8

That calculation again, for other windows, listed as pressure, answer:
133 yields 226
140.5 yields 239.1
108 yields 258.4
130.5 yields 232.1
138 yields 233.6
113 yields 255.1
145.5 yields 285.4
